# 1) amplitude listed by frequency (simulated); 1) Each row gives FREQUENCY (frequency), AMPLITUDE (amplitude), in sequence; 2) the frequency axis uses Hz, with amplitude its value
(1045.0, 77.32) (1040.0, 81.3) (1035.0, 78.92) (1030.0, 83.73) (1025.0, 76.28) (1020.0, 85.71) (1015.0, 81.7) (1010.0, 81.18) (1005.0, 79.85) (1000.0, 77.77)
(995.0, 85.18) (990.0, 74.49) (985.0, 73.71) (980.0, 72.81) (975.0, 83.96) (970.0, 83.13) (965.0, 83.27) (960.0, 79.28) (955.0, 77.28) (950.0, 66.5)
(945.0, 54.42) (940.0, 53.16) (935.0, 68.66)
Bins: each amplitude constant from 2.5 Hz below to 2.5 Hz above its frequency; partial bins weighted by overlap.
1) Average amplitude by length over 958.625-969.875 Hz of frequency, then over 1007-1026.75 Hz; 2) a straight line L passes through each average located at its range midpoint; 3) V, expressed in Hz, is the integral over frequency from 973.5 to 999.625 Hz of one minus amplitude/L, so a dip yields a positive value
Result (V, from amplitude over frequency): 1.2 Hz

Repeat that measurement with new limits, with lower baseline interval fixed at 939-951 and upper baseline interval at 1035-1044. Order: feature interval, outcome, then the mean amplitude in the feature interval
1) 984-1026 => -4.8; 79.9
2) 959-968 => -2.9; 81.7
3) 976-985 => -1.2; 74.9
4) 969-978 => -2.6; 83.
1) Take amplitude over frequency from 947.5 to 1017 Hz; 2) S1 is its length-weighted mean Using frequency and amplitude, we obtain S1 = 78.6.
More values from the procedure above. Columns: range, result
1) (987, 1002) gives 79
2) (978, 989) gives 73.4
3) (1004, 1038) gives 81.1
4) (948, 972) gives 78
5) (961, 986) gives 79.7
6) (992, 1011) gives 80.8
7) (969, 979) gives 82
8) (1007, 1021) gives 82.5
